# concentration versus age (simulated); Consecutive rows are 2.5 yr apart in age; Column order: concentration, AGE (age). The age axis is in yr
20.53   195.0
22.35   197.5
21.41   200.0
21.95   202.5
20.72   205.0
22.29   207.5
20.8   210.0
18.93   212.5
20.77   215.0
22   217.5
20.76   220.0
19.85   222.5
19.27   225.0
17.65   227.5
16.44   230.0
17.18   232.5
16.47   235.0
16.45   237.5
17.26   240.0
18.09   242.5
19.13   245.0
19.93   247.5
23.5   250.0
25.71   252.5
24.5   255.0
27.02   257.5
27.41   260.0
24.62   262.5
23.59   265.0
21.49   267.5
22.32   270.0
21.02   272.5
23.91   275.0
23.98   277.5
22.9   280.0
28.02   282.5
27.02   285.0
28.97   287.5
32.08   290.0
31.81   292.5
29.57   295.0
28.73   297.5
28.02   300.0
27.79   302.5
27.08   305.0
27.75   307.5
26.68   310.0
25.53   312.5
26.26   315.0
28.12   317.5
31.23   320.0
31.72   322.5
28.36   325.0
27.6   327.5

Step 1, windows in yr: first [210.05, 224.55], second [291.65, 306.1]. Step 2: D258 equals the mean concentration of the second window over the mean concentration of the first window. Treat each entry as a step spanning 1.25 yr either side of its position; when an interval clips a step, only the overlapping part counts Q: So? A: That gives 1.41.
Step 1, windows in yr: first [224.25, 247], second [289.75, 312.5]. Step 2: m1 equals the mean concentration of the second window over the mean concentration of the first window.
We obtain 1.6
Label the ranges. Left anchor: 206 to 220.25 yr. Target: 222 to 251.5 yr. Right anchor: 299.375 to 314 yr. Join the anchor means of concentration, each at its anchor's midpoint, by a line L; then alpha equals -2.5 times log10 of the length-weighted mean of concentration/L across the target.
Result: 0.21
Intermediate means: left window 20.9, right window 27.1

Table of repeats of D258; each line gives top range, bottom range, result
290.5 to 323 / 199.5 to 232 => 1.42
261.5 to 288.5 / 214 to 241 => 1.31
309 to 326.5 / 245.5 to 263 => 1.16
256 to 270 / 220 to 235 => 1.35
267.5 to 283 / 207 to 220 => 1.12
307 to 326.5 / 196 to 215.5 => 1.33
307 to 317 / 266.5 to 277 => 1.19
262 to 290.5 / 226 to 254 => 1.31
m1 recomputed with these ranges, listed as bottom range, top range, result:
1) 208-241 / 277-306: 1.49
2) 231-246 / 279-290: 1.58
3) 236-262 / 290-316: 1.28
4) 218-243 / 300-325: 1.55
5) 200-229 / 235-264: 1.07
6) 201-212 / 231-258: 0.95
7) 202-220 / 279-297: 1.37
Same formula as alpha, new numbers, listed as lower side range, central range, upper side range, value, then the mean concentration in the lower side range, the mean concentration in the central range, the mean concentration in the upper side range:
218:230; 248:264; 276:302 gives -0.07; 19.2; 25.2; 28.1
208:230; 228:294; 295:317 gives 0.03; 19.9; 23.1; 27.4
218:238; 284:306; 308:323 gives -0.13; 18.2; 29.1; 28.1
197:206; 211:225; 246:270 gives 0.10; 21.6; 20.4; 24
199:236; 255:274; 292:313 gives 0.02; 19.8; 24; 28.1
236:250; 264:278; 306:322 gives -0.02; 18.6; 22.6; 27.8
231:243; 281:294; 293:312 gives -0.16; 17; 29.5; 28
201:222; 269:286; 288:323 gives 0.10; 21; 24.2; 28.7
